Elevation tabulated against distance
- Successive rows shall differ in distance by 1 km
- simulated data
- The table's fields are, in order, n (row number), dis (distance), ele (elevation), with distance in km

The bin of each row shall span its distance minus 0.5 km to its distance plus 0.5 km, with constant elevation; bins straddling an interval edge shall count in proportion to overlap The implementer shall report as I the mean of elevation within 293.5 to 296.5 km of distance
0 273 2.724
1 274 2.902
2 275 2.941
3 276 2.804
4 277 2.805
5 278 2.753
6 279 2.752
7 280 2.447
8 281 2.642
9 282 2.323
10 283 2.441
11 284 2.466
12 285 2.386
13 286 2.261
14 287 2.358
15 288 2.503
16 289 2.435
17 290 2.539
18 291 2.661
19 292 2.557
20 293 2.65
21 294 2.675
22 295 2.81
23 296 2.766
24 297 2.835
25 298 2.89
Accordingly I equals 2.75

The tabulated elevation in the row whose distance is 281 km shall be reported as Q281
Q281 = 2.642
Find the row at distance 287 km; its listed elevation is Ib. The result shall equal 2.358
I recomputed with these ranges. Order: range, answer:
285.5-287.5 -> 2.31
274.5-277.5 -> 2.85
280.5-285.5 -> 2.45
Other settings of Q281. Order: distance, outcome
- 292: 2.557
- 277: 2.805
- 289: 2.435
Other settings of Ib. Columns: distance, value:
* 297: 2.835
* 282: 2.323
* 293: 2.65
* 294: 2.675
